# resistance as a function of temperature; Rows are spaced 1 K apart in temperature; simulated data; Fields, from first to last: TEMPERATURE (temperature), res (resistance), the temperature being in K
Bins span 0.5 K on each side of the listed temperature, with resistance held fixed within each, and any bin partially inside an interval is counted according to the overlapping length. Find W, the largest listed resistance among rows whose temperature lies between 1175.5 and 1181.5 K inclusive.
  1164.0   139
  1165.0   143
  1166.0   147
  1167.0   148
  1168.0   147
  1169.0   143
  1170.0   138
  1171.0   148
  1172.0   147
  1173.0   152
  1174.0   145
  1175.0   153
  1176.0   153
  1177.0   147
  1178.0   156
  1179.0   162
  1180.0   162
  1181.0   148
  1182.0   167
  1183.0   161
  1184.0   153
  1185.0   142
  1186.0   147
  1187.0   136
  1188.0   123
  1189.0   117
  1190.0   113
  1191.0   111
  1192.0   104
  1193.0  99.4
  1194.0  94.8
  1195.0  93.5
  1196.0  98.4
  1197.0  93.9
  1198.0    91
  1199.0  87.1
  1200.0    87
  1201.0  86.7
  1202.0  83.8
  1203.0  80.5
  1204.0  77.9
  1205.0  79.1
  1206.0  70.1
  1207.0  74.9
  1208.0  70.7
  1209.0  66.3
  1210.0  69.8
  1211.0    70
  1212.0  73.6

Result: 162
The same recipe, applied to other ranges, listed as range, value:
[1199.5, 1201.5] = 87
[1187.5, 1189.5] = 123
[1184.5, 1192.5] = 147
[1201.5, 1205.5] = 83.8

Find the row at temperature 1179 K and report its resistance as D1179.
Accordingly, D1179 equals 162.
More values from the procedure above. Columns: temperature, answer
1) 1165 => 143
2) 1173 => 152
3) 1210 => 69.8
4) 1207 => 74.9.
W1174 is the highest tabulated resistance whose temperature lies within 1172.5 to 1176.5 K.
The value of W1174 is 153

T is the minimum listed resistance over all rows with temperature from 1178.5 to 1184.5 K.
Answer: 148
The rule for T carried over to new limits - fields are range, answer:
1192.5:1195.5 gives 93.5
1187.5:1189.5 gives 117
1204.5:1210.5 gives 66.3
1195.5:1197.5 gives 93.9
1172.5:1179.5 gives 145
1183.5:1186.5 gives 142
